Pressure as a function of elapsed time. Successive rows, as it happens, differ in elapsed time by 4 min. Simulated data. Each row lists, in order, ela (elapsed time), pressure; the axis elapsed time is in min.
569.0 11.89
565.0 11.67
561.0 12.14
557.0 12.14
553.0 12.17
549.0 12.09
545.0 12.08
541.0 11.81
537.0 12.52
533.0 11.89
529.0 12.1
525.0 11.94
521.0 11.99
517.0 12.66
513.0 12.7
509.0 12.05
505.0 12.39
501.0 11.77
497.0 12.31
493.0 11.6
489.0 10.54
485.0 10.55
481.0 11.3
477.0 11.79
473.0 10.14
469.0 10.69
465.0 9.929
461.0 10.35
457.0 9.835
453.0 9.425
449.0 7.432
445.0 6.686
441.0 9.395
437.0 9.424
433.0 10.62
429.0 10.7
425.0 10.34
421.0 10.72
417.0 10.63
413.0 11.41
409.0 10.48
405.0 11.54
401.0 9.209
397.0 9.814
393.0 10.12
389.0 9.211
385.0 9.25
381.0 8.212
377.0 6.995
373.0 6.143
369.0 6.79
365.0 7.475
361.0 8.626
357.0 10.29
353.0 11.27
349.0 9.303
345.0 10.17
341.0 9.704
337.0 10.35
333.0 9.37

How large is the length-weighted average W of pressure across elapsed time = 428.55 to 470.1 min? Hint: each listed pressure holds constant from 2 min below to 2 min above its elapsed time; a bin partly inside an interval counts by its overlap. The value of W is 9.43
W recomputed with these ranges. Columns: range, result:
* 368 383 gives 7.05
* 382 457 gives 9.78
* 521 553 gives 12.1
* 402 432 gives 10.8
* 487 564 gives 12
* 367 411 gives 8.89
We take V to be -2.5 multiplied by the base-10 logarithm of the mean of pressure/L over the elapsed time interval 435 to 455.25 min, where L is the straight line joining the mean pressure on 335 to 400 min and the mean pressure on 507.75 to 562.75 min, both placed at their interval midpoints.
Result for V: 0.23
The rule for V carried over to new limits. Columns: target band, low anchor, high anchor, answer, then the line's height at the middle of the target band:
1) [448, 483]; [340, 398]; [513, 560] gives 0.06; 10.8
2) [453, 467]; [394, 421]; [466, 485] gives 0.09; 10.8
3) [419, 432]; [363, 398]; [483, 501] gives -0.12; 9.44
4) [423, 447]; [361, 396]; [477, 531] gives 0.03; 9.79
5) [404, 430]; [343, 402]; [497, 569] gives -0.11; 9.76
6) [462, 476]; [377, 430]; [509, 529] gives 0.09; 11.3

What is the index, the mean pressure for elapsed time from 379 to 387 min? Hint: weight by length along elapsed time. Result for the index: 8.73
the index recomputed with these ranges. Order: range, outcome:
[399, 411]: 10.4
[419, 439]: 10.4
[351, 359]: 10.8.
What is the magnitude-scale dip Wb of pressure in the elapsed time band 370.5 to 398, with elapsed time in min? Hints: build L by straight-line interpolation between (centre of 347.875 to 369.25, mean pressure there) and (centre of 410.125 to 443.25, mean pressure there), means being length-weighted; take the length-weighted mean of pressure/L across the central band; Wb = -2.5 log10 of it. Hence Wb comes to 0.140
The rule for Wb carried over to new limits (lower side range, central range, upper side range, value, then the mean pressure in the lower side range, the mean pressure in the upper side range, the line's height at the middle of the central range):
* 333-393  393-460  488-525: 0.04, 8.9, 12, 10.3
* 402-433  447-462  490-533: 0.22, 10.8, 12.1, 11.3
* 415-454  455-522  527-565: -0.05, 9.54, 12.1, 10.8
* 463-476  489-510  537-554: -0.08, 10.4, 12.1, 11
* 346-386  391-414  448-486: -0.14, 8.46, 10.2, 9.09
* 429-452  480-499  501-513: 0.01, 8.92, 12.2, 11.4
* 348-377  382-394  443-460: -0.11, 8.42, 8.46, 8.43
